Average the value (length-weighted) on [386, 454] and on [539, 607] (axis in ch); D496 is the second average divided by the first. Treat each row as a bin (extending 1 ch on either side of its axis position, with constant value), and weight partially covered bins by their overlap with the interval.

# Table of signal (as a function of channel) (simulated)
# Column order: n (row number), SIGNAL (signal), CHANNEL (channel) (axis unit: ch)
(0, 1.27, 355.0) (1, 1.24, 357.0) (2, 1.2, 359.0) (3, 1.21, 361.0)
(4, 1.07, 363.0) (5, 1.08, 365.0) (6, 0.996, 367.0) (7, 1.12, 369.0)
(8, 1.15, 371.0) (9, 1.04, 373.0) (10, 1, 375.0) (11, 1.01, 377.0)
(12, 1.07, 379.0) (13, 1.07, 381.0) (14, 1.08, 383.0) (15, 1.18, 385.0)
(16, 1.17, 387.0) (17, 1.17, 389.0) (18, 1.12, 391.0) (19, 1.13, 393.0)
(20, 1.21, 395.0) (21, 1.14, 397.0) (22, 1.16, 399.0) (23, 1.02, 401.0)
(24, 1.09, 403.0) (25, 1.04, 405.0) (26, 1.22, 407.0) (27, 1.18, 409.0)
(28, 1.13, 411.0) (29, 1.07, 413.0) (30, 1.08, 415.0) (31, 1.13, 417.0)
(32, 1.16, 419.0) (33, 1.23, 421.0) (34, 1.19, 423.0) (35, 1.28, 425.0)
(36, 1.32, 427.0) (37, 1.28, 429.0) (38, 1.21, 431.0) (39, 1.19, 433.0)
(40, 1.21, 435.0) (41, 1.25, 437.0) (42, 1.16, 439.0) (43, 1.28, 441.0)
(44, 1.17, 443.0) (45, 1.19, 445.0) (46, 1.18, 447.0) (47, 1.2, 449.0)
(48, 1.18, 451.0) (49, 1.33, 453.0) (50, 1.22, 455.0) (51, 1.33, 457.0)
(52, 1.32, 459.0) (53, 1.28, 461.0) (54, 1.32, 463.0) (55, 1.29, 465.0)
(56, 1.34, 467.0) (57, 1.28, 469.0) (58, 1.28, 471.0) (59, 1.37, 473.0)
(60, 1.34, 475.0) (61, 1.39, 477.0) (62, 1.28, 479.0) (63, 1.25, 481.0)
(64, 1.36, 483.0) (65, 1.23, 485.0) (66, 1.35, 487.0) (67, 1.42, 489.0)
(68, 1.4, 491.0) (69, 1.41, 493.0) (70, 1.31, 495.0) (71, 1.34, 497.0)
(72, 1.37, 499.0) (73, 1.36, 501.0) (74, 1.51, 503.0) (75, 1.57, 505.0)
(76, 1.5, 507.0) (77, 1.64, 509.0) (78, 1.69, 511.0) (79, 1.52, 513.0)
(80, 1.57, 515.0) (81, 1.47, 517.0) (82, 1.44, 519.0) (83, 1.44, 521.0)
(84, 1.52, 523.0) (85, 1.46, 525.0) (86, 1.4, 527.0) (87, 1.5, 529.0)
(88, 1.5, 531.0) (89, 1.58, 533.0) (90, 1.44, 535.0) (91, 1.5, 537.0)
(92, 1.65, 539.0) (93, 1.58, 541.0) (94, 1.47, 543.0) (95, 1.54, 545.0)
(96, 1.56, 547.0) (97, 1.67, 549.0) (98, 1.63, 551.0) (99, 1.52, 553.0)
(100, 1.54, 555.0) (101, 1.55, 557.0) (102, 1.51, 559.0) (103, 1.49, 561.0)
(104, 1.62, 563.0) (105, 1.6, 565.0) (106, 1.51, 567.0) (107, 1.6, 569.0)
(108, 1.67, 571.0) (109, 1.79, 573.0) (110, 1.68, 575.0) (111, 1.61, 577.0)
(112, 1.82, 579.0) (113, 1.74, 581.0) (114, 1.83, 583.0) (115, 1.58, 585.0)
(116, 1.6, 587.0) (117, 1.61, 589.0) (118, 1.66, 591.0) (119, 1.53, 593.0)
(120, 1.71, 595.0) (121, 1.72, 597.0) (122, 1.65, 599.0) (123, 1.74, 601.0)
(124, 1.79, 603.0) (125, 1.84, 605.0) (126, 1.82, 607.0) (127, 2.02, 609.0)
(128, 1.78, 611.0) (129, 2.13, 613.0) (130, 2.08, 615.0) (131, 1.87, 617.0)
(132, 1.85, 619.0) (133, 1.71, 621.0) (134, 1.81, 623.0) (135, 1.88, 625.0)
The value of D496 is 1.4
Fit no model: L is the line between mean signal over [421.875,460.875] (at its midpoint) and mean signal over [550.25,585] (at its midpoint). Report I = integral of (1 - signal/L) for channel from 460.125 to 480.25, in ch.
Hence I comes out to 0.2 ch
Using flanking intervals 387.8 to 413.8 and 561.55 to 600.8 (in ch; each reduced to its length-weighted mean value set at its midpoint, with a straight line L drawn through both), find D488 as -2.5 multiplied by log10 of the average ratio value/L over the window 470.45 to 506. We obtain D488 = 0.02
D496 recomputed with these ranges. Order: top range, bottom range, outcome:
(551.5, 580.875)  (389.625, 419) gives 1.43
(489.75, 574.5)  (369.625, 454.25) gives 1.31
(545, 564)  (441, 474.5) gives 1.23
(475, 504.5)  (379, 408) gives 1.21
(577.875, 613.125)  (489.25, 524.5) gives 1.18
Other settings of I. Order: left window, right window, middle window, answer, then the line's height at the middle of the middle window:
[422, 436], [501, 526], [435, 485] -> 2.6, 1.34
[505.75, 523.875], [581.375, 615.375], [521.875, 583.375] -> 2.2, 1.64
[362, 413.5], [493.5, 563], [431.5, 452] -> 1.0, 1.26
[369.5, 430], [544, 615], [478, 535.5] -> 0.8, 1.46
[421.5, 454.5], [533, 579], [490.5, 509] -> -0.2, 1.41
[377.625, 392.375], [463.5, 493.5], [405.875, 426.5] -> 0.4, 1.19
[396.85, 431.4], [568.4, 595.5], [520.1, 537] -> 0.3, 1.51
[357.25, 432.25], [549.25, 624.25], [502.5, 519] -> -0.8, 1.48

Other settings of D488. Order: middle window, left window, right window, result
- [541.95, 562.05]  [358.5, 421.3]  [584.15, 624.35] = 0.05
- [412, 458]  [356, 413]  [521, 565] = 0.03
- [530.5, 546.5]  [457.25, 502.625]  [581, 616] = 0.01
